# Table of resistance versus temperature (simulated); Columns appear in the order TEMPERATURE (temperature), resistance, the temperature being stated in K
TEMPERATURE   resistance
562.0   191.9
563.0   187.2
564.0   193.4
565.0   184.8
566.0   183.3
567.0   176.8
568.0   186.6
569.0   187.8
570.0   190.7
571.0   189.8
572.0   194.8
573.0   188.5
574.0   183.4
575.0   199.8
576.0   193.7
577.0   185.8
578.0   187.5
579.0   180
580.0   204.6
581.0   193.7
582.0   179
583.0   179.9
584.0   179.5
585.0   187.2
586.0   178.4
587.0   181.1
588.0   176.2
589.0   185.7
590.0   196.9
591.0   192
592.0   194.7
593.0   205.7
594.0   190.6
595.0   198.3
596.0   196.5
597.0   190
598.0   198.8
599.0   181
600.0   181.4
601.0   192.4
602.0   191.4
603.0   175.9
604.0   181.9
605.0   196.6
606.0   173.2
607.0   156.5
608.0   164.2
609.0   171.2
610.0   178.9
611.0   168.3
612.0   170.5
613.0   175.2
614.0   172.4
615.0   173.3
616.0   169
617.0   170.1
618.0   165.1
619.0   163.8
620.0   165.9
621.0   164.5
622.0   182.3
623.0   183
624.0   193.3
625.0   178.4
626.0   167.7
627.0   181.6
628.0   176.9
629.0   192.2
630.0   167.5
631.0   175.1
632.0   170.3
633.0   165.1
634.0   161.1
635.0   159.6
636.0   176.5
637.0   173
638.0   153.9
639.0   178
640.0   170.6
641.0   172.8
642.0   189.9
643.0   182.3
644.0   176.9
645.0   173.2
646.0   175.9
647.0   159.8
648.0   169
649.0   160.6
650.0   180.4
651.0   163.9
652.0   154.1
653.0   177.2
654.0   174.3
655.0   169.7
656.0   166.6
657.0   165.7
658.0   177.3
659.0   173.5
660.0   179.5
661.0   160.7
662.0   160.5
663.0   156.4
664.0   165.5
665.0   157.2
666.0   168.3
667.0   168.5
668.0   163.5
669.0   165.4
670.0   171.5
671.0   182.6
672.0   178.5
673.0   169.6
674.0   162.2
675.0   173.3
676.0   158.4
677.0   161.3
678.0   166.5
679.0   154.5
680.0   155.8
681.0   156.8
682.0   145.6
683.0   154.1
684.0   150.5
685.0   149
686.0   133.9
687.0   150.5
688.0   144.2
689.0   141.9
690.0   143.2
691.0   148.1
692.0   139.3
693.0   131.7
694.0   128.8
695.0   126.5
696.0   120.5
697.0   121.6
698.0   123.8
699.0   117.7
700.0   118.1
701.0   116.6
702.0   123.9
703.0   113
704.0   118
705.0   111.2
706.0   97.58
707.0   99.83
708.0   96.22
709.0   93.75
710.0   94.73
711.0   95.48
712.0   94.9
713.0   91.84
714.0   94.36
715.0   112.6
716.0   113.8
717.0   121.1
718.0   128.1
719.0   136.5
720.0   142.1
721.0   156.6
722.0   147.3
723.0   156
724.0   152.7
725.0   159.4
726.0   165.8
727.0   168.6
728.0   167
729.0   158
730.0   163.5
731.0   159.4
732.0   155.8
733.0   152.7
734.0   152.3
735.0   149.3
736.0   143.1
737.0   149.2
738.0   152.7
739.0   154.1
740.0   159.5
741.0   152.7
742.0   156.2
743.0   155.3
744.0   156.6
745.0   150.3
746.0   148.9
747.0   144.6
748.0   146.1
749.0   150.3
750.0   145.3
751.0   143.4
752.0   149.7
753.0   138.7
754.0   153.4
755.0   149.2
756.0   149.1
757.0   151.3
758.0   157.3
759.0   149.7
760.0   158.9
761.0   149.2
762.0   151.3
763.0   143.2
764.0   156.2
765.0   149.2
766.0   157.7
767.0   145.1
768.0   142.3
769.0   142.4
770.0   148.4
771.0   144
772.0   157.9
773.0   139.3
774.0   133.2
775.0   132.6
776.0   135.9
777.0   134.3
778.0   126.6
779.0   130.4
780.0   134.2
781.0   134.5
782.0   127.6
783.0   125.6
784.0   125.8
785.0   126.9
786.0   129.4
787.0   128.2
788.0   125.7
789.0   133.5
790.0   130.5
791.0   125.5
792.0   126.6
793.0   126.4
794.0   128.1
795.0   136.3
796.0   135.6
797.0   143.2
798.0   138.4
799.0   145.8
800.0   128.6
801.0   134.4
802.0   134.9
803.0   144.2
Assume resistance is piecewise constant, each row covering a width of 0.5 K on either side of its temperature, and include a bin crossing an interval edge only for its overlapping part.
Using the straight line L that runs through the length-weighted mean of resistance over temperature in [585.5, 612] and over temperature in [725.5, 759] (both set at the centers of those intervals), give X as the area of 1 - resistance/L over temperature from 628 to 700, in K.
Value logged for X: 4.11 K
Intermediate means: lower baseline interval 184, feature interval 161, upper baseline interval 153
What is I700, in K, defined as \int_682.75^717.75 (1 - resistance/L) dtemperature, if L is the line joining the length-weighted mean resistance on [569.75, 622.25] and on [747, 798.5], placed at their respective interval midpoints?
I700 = 8.2 K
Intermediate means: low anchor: 183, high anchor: 140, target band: 121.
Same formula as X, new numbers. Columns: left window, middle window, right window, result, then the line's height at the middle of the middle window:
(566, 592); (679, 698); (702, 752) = 1.2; 150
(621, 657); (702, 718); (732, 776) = 5.4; 158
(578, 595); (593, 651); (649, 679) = 0.9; 179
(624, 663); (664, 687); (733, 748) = 0.5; 165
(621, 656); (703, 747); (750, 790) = 4.3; 152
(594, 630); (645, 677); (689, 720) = -5.0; 146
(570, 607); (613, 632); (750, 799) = 0.5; 179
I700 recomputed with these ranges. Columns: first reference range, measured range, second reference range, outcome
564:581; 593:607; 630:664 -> -0.46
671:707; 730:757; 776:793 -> -3.43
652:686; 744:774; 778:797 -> -2.29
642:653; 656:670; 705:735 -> -0.34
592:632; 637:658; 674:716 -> -1.79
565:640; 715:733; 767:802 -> 0.05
